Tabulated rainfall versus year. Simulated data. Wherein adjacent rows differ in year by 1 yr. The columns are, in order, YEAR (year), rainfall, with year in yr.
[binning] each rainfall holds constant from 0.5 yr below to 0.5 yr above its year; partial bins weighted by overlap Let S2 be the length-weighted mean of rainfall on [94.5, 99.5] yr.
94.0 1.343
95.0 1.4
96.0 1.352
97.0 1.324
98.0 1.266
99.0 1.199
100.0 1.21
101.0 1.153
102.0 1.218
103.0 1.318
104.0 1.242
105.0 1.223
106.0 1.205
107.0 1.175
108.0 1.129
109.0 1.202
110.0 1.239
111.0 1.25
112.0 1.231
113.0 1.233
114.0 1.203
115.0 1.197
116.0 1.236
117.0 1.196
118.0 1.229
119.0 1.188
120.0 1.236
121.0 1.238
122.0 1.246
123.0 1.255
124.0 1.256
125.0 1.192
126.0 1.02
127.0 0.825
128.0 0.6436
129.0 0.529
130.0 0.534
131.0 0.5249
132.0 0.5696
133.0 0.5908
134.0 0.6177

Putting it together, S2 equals 1.31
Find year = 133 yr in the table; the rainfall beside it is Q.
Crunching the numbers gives 0.5908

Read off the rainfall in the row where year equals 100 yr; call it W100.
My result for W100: 1.21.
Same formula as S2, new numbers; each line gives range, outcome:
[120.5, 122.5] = 1.24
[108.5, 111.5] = 1.23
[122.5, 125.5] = 1.23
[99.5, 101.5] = 1.18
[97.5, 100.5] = 1.22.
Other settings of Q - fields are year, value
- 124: 1.256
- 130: 0.534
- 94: 1.343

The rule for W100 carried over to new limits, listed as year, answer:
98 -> 1.266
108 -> 1.129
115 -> 1.197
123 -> 1.255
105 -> 1.223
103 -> 1.318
